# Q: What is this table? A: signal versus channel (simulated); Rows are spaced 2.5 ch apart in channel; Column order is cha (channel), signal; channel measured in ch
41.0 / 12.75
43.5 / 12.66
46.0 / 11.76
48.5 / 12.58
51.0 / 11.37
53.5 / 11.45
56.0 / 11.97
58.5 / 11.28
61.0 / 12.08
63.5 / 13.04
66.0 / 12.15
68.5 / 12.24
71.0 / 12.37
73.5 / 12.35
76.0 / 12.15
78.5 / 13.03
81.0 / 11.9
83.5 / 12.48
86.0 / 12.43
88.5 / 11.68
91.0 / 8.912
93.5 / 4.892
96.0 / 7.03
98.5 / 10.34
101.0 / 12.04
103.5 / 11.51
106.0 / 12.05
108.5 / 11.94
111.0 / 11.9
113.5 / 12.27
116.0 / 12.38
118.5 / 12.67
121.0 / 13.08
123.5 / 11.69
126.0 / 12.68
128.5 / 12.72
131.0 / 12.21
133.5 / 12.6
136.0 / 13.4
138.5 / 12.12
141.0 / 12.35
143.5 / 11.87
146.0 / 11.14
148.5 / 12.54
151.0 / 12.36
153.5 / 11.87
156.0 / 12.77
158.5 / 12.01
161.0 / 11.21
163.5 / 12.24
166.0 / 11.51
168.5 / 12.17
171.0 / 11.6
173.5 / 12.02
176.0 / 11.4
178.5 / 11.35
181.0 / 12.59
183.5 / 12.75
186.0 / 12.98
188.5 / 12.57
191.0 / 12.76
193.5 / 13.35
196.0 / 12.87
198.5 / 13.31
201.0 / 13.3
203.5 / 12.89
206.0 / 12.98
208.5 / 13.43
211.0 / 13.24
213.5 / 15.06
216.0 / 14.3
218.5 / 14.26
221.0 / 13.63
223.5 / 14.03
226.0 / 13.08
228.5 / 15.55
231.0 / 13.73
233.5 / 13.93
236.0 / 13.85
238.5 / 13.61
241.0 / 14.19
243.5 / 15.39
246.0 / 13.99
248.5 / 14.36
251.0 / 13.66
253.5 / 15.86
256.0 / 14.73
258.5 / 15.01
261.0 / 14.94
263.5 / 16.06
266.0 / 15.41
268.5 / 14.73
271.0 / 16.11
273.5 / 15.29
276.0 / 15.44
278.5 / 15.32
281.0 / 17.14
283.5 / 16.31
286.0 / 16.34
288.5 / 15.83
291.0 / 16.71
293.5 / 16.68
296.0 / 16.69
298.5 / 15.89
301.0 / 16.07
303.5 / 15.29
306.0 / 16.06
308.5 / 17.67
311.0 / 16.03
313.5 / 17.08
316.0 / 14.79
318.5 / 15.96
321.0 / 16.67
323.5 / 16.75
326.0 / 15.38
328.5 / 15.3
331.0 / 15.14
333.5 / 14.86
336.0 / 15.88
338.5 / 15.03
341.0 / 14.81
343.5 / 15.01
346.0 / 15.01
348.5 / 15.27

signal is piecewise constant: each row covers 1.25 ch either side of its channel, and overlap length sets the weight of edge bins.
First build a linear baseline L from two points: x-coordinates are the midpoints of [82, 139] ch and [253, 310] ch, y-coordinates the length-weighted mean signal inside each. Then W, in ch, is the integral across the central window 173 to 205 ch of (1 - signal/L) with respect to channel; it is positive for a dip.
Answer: 2.10 ch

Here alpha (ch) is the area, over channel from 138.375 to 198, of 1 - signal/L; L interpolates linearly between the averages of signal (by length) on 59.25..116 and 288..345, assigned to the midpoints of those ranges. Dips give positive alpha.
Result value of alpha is 3.6 ch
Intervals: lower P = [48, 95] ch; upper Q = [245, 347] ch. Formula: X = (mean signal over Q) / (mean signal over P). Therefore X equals 1.4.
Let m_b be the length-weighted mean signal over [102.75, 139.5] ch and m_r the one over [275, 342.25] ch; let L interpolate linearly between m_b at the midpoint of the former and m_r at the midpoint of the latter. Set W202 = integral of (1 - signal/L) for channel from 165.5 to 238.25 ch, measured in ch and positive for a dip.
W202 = 4.10 ch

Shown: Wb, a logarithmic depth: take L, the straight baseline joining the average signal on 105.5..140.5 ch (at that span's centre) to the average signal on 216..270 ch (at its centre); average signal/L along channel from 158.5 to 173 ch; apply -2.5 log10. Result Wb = 0.12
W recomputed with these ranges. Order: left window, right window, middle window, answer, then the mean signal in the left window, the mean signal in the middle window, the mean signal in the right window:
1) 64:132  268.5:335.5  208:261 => 1.05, 11.6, 14.3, 16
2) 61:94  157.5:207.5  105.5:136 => -1.07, 11.7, 12.4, 12.4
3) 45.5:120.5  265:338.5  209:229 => 0.31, 11.6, 14.1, 15.9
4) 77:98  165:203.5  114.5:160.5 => -3.74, 10.3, 12.3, 12.5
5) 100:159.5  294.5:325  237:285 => 0.12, 12.3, 15.1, 16.2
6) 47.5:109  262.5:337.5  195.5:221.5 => 0.91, 11.4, 13.6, 16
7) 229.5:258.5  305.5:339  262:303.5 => -2.34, 14.3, 16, 15.9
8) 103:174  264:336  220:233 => 0.21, 12.2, 14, 16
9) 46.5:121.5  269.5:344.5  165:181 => 1.87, 11.6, 11.7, 15.9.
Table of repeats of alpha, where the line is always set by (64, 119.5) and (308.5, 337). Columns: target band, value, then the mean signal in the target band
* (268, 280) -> -0.4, 15.5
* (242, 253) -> 0.0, 14.4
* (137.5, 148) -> 0.4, 11.9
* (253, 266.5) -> -0.6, 15.3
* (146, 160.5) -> 0.5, 12.2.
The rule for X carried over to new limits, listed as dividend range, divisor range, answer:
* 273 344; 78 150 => 1.37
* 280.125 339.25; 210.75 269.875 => 1.11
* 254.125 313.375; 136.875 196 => 1.31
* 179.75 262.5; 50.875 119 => 1.20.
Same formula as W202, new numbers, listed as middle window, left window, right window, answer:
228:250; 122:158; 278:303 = 1.02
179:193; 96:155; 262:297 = 0.94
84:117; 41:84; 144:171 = 3.66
